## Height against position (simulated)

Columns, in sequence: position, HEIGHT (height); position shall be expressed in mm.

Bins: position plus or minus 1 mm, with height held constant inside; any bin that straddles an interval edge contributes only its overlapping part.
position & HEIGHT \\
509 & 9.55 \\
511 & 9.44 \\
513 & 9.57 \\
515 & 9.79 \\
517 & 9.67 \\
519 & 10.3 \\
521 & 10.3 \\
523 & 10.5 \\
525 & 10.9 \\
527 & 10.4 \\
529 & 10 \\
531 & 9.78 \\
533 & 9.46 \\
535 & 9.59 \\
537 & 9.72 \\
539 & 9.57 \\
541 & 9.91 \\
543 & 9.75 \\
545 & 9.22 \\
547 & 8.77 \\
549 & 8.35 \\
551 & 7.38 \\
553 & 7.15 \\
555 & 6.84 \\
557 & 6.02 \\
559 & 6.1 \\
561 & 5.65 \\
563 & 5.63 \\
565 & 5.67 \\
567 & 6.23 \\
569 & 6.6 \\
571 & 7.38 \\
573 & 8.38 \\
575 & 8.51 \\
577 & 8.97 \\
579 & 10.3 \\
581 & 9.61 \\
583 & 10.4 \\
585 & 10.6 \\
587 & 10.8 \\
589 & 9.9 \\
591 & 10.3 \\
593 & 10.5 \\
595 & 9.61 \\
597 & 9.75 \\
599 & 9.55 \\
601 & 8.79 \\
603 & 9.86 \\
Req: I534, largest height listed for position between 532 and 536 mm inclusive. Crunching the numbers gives 9.59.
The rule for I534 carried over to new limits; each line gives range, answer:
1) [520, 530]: 10.9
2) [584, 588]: 10.8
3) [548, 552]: 8.35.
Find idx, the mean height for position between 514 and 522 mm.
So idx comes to 10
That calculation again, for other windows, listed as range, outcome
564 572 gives 6.47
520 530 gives 10.4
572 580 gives 9.04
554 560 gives 6.32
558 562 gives 5.88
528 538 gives 9.71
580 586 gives 10.2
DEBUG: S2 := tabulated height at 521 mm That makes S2 10.3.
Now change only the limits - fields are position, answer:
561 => 5.65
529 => 10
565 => 5.67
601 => 8.79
